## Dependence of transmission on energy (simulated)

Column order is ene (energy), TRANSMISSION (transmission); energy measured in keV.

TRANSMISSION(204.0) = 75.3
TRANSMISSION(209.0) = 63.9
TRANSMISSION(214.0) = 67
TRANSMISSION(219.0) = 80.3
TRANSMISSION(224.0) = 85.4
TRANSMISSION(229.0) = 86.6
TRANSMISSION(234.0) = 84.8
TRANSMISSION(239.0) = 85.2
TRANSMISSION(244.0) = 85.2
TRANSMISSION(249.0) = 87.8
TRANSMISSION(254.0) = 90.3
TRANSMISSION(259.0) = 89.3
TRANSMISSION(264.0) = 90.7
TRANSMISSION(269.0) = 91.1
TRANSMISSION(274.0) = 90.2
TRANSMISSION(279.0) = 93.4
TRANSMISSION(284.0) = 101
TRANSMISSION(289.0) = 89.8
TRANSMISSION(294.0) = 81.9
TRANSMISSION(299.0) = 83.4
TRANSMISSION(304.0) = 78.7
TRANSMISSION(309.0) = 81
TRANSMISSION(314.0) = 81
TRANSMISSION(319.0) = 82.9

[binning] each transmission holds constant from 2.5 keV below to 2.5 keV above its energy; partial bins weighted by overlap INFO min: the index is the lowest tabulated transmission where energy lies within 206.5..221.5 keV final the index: 63.9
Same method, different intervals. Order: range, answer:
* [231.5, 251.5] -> 84.8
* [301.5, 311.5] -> 78.7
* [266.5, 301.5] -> 81.9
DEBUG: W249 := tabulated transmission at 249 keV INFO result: 87.8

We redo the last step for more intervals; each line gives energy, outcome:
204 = 75.3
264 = 90.7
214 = 67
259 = 89.3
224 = 85.4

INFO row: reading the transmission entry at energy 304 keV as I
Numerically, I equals 78.7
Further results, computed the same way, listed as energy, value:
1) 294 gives 81.9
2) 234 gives 84.8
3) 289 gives 89.8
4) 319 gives 82.9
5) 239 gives 85.2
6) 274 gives 90.2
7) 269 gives 91.1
